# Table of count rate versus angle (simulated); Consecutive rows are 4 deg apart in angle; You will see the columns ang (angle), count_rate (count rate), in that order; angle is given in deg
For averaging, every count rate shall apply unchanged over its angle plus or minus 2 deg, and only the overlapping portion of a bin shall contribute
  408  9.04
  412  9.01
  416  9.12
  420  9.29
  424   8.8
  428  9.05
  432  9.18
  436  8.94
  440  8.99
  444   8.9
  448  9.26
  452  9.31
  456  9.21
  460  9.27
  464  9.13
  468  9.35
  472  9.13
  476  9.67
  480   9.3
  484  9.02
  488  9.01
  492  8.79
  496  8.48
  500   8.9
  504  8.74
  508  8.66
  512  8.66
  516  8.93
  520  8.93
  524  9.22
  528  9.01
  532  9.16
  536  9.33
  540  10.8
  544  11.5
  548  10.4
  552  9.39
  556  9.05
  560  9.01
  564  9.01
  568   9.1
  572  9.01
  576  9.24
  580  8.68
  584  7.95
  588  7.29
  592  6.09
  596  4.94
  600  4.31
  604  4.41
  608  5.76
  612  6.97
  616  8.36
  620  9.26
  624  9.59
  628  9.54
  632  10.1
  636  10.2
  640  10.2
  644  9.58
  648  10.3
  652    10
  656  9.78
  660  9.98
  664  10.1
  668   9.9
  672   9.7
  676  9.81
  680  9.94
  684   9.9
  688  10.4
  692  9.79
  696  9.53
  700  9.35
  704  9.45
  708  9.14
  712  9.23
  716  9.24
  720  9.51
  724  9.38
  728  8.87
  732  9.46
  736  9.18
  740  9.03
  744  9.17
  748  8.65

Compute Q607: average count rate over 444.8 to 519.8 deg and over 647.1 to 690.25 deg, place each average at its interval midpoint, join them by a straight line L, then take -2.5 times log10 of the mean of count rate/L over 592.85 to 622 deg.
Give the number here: 0.47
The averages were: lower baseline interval 9.04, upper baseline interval 9.97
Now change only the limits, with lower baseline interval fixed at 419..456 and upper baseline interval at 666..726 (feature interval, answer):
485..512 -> 0.053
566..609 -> 0.317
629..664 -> -0.055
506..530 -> 0.042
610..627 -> 0.103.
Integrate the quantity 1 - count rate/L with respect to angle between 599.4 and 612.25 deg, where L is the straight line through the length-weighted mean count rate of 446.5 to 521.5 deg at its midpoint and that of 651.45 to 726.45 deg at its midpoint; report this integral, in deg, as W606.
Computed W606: 5.7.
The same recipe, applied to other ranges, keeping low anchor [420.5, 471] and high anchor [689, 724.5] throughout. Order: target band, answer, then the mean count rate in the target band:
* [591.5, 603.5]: 5.7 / 4.9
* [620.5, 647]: -1.4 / 9.85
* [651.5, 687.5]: -2.0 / 9.92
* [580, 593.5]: 2.8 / 7.38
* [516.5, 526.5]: 0.2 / 9.05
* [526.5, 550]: -2.1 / 10.1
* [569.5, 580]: 0.3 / 9.04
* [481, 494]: 0.3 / 8.97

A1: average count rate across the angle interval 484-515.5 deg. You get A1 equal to 8.77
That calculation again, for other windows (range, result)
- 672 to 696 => 9.91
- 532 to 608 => 8.26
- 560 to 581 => 9.02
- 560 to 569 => 9.04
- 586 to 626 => 6.7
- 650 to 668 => 9.96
